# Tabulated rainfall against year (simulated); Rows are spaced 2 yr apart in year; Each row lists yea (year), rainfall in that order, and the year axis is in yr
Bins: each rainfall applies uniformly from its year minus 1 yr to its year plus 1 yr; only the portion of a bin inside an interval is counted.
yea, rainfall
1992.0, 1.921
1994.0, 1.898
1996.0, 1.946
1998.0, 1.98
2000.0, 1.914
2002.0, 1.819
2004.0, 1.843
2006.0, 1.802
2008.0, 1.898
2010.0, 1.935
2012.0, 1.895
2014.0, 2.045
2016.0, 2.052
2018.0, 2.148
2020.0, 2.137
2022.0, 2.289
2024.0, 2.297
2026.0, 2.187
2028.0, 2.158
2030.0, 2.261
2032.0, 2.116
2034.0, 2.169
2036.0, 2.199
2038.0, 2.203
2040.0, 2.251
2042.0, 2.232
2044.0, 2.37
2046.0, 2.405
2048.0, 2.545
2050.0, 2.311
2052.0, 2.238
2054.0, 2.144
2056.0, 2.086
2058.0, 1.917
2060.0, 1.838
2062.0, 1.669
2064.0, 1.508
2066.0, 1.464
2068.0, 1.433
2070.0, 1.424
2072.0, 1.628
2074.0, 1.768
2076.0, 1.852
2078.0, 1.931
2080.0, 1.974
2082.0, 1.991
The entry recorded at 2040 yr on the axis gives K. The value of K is 2.251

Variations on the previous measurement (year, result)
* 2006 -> 1.802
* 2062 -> 1.669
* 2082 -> 1.991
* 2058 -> 1.917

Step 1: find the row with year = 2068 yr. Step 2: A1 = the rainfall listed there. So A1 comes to 1.433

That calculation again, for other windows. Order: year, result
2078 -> 1.931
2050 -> 2.311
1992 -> 1.921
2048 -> 2.545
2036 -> 2.199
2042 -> 2.232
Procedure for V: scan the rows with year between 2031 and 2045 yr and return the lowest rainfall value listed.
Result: 2.116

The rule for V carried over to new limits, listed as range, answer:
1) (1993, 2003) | 1.819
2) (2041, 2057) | 2.086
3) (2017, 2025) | 2.137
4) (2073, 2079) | 1.768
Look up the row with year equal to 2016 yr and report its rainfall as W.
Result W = 2.052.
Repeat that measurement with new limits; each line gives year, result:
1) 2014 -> 2.045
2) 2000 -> 1.914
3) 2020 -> 2.137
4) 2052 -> 2.238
